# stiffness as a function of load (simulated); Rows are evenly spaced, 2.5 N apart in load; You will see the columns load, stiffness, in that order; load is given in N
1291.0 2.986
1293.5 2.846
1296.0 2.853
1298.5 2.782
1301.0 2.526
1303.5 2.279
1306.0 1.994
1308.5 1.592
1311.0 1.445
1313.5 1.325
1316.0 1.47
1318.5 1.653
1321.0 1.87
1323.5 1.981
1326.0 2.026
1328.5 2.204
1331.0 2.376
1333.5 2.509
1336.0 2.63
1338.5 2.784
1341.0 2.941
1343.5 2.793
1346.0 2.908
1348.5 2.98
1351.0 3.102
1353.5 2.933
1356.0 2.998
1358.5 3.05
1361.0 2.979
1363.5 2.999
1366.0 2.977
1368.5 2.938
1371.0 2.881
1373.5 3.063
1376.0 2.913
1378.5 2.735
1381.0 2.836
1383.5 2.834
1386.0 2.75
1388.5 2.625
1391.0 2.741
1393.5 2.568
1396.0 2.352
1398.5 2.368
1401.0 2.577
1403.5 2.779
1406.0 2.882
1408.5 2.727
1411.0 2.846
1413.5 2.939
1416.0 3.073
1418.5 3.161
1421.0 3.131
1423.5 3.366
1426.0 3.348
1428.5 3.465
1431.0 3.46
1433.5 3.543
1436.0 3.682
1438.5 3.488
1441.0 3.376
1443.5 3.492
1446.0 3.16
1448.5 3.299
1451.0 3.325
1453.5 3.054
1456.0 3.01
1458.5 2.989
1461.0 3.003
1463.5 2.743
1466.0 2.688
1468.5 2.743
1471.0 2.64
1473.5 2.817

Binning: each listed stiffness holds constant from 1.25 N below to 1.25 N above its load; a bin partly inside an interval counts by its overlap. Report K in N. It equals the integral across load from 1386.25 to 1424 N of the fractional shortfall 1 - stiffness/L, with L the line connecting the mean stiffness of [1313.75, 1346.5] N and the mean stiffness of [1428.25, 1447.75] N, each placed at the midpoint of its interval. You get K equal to 3.7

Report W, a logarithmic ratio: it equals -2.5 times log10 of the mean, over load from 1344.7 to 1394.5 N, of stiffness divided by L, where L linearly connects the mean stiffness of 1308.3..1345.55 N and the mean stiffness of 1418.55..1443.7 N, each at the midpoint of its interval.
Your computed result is -0.10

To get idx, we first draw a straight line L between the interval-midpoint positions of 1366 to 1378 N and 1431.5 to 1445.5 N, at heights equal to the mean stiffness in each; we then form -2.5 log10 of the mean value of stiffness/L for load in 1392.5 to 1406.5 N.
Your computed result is 0.23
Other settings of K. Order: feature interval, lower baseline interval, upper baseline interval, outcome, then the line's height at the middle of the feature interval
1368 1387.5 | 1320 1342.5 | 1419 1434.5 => 0.0 N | 2.86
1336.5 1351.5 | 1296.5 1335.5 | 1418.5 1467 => -3.9 N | 2.3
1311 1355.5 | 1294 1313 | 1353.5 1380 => 3.7 N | 2.55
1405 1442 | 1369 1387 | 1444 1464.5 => -2.9 N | 3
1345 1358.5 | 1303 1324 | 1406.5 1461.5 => -5.0 N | 2.19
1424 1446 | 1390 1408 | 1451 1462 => -4.4 N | 2.89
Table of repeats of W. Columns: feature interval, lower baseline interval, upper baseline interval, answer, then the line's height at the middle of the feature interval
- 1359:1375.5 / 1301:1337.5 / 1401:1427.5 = -0.19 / 2.5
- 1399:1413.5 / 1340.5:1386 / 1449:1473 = 0.06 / 2.93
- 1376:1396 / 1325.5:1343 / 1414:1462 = 0.07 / 2.9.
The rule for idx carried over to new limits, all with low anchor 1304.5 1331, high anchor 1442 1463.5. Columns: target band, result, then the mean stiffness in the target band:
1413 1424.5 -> -0.124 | 3.14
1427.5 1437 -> -0.201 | 3.54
